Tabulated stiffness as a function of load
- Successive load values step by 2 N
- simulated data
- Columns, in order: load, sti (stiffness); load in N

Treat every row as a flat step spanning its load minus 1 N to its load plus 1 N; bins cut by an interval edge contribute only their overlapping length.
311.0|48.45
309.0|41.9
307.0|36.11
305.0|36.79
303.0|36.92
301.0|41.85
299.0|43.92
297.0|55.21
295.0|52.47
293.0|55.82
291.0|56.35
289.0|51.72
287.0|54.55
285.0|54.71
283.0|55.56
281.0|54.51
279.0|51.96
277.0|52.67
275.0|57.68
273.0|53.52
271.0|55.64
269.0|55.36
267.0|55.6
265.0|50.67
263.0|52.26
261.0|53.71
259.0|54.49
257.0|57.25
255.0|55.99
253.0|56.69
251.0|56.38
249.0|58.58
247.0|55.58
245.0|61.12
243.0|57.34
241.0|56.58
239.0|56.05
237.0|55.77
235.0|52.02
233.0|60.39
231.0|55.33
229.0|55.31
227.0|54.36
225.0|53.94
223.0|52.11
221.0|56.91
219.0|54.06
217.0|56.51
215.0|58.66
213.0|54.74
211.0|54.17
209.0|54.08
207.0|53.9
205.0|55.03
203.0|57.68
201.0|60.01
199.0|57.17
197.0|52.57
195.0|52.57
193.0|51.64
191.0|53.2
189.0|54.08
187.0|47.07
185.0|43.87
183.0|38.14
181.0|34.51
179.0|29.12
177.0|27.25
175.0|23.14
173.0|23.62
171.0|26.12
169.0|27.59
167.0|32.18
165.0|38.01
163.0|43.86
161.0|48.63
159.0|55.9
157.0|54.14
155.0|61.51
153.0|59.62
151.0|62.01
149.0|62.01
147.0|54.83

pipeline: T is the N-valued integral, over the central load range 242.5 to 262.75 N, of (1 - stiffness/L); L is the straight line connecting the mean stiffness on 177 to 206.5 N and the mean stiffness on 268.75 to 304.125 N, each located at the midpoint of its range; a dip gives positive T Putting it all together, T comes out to -2.3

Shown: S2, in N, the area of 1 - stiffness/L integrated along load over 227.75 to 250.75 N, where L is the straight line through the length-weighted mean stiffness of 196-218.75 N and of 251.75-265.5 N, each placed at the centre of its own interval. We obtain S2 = -0.7 N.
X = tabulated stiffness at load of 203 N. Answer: 57.68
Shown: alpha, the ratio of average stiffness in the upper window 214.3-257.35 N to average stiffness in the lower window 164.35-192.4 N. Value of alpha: 1.57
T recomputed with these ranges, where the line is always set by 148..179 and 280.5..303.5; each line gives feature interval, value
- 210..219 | -1.9 N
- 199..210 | -2.6 N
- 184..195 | -1.4 N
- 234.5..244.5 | -1.7 N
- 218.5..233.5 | -2.7 N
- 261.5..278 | -1.4 N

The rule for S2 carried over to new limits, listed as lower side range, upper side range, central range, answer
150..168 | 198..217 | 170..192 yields 7.0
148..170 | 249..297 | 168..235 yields 4.5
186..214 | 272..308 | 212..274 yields -4.0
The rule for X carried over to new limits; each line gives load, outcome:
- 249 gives 58.58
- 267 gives 55.6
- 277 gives 52.67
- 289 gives 51.72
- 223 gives 52.11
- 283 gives 55.56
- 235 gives 52.02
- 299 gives 43.92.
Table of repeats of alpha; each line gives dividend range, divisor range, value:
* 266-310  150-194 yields 1.19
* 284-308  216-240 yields 0.87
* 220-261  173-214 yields 1.19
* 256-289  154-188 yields 1.41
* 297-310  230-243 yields 0.73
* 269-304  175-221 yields 1.05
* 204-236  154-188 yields 1.43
